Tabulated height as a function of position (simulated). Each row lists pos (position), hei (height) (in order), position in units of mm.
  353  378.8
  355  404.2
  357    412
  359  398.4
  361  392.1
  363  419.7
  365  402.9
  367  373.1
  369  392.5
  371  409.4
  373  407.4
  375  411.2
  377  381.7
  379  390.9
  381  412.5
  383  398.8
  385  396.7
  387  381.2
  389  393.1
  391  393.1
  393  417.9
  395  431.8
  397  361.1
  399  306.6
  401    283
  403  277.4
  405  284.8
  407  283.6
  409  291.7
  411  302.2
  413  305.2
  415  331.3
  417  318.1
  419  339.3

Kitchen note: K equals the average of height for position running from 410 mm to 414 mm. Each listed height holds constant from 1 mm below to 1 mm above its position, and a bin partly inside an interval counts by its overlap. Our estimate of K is 304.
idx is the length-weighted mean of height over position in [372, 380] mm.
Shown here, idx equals 398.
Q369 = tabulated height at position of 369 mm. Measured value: 392.5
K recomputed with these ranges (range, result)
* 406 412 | 292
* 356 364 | 406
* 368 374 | 403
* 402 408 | 282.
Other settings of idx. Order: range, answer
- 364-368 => 388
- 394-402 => 346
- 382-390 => 392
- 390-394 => 406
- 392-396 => 425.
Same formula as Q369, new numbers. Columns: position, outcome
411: 302.2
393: 417.9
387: 381.2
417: 318.1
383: 398.8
